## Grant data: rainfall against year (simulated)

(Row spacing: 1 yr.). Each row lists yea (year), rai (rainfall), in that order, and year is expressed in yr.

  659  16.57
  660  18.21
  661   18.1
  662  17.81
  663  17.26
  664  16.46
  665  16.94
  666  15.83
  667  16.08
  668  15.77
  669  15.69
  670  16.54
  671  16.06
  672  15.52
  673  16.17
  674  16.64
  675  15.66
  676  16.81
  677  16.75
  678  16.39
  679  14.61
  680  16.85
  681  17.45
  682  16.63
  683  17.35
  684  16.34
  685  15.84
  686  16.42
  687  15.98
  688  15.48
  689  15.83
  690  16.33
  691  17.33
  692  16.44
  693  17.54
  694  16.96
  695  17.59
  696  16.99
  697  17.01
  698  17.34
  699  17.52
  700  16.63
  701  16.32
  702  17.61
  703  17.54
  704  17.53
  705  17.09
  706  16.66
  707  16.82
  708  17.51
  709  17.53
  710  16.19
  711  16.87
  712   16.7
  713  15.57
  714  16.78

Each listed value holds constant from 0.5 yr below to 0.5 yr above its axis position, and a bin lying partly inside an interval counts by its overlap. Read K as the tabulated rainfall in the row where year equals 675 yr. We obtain 15.66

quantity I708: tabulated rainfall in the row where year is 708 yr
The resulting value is 17.51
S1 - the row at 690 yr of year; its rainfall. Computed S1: 16.33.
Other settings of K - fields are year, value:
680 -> 16.85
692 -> 16.44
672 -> 15.52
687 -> 15.98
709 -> 17.53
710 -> 16.19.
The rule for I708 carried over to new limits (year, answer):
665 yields 16.94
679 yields 14.61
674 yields 16.64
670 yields 16.54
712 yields 16.7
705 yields 17.09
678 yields 16.39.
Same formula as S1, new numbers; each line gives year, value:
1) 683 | 17.35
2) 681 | 17.45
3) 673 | 16.17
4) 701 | 16.32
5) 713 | 15.57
